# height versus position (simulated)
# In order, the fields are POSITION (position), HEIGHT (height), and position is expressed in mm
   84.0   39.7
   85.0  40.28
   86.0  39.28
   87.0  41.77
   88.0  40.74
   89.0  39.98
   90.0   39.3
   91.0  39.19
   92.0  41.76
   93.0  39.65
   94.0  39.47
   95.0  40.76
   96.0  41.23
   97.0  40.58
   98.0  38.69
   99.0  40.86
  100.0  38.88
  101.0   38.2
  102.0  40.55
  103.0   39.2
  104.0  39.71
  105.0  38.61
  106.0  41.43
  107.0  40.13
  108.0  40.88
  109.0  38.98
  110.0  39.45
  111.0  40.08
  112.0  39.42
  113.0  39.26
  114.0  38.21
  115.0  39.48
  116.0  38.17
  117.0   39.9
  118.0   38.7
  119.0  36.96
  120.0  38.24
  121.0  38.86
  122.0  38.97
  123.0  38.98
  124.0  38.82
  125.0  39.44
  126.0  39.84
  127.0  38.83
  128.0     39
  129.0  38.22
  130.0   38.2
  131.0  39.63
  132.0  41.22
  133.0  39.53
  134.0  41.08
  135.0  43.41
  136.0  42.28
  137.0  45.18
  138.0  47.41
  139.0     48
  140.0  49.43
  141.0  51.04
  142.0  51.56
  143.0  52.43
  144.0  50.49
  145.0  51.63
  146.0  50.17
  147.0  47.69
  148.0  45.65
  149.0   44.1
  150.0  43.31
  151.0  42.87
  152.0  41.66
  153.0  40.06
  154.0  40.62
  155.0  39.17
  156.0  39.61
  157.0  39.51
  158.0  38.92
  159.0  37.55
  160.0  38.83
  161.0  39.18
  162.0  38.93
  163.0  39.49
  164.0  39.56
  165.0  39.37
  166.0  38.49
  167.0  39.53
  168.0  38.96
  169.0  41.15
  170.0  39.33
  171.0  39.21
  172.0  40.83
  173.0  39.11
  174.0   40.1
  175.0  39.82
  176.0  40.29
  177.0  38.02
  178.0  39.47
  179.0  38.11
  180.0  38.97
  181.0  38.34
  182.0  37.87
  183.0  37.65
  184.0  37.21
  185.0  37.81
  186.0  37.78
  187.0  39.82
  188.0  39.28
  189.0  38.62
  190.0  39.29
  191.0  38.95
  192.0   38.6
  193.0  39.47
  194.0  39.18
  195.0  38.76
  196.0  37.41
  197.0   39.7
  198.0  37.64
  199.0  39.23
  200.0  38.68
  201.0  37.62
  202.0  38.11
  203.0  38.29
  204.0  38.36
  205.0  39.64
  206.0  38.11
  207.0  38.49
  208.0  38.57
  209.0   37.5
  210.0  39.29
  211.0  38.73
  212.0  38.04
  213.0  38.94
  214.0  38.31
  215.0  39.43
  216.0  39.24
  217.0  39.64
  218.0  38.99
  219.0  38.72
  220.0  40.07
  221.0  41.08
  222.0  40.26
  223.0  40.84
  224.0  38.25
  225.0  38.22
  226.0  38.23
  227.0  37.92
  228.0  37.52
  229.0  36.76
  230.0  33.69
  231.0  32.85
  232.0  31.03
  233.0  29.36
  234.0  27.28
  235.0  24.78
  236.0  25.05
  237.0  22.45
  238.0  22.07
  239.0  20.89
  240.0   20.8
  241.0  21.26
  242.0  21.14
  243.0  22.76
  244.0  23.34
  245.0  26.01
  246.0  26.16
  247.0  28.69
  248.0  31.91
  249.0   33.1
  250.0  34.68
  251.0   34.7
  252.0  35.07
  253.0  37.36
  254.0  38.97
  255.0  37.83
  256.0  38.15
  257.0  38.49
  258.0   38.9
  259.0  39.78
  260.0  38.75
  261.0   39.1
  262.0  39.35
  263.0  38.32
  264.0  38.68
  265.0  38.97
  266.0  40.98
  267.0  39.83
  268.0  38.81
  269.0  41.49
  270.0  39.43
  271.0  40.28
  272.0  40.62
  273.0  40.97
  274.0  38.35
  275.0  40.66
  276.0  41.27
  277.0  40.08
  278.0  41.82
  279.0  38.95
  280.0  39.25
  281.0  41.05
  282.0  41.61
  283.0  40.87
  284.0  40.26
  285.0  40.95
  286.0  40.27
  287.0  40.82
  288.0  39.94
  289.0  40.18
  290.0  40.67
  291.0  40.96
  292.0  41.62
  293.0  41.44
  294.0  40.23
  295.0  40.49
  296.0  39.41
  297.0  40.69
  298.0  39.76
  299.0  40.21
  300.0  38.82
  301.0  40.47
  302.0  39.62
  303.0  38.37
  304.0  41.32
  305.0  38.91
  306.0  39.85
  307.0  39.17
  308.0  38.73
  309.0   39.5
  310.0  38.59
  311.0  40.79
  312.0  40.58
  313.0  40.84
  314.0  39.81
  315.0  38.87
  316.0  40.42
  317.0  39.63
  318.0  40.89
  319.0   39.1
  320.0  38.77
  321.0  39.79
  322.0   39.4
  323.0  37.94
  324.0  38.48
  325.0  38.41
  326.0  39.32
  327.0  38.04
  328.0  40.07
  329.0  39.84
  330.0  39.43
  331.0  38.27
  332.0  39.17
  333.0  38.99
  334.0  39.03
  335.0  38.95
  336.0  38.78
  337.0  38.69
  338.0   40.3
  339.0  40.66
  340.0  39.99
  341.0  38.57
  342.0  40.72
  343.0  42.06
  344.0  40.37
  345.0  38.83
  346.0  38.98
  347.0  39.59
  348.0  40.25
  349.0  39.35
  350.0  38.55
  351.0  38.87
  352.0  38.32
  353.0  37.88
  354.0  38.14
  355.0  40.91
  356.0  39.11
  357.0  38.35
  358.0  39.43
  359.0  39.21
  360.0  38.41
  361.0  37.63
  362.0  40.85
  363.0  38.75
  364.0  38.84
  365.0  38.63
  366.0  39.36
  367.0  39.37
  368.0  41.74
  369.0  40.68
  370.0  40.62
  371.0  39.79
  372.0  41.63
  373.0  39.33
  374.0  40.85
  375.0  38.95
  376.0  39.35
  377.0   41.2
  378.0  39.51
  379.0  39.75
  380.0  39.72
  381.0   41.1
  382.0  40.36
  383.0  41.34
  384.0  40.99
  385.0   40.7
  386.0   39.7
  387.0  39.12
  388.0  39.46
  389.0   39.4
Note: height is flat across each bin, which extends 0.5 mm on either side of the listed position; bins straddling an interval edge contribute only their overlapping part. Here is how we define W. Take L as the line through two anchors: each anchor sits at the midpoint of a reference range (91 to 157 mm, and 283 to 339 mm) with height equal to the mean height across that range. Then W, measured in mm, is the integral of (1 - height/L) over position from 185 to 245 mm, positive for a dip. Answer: 8.0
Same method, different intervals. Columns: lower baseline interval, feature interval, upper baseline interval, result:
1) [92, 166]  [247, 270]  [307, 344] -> 1.4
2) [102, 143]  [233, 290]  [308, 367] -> 6.7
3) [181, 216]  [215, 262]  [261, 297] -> 7.3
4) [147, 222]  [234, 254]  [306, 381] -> 6.2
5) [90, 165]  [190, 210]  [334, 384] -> 1.1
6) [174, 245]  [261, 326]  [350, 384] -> -3.6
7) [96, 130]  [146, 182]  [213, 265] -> -3.1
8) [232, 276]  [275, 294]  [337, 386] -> -2.9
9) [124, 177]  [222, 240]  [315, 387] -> 4.2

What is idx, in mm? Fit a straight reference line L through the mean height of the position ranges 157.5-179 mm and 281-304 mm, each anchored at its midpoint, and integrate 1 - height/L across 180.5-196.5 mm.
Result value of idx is 0.4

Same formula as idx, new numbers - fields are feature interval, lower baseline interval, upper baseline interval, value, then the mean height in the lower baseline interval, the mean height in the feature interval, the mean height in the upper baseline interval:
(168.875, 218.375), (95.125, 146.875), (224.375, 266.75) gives -3.5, 41.6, 38.8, 32.5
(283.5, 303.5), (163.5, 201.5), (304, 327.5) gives -0.5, 38.9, 40.3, 39.4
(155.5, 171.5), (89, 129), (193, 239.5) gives -0.6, 39.4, 39.2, 36.2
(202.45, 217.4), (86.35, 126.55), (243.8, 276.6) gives -0.3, 39.6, 38.7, 37.1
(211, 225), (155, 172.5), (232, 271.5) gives -1.6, 39.3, 39.3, 32.7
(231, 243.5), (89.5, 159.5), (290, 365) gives 4.9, 41.4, 24.4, 39.5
